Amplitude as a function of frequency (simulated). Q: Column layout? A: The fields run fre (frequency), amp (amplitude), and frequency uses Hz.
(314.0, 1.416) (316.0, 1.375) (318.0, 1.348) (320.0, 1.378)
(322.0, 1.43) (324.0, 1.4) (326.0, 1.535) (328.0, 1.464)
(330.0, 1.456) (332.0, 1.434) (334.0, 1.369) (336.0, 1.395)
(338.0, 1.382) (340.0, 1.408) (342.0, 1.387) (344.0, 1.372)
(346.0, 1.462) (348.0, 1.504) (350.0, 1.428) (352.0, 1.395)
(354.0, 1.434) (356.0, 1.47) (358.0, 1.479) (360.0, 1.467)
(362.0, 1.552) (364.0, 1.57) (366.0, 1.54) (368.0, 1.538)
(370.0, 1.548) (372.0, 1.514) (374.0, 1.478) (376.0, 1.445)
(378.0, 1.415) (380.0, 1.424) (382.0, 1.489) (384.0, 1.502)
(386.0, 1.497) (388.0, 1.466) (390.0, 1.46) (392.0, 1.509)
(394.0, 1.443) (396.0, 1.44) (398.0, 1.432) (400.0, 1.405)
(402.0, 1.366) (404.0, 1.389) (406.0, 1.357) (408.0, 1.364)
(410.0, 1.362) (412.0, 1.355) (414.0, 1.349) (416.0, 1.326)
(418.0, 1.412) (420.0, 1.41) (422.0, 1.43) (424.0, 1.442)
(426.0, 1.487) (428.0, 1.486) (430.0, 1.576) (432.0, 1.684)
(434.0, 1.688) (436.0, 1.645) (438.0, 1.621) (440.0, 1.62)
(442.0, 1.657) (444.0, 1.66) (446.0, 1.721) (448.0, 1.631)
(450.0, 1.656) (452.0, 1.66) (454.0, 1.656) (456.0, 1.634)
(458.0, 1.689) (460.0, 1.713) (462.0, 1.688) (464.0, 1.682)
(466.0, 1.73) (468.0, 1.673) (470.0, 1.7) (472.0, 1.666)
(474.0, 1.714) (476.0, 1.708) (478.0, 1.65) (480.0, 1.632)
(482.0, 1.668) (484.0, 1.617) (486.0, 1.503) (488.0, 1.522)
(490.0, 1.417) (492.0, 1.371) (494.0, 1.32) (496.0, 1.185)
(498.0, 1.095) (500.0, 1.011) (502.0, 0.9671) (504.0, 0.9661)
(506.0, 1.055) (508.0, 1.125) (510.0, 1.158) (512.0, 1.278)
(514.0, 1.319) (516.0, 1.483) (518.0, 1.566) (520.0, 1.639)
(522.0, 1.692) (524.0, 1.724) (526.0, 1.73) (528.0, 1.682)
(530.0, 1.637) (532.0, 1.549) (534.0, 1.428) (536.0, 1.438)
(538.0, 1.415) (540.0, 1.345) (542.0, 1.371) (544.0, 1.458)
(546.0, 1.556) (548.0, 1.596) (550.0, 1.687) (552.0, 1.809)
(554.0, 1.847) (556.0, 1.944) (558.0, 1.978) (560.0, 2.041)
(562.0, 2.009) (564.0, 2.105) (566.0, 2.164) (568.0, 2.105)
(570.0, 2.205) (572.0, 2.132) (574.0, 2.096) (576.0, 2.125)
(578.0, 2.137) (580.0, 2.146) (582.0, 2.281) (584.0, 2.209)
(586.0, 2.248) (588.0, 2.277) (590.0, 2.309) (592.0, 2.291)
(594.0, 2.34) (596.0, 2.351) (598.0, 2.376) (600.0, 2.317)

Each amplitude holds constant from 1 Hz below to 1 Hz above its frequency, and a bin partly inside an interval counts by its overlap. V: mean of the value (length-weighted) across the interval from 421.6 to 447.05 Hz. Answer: 1.6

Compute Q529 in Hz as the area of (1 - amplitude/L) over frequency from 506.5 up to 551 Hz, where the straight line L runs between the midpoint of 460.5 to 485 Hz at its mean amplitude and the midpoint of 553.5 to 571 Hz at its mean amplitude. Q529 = 9.8 Hz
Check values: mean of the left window 1.68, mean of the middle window 1.49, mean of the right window 2.05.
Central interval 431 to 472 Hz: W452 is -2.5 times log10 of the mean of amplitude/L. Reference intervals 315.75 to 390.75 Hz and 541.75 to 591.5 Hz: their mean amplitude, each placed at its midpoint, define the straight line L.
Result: 0.02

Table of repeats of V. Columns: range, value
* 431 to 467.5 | 1.67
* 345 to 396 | 1.48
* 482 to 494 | 1.49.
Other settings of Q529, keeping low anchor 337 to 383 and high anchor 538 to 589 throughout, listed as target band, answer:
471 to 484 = 0.5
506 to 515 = 3.1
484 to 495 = 2.0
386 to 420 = 3.5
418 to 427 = 1.0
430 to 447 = -0.1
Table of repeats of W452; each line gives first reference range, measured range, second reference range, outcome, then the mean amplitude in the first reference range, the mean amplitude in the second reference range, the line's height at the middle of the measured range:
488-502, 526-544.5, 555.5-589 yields 0.14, 1.23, 2.13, 1.7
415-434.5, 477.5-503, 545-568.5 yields 0.22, 1.49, 1.9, 1.69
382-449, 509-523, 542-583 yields 0.24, 1.49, 1.96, 1.81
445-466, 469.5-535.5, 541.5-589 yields 0.24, 1.68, 1.99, 1.81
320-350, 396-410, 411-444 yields 0.08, 1.43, 1.52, 1.49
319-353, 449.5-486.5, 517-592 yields 0.01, 1.42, 1.86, 1.69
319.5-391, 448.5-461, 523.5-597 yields 0.01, 1.46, 1.91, 1.68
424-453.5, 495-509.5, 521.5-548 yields 0.42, 1.62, 1.54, 1.57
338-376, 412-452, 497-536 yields -0.09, 1.47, 1.38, 1.43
